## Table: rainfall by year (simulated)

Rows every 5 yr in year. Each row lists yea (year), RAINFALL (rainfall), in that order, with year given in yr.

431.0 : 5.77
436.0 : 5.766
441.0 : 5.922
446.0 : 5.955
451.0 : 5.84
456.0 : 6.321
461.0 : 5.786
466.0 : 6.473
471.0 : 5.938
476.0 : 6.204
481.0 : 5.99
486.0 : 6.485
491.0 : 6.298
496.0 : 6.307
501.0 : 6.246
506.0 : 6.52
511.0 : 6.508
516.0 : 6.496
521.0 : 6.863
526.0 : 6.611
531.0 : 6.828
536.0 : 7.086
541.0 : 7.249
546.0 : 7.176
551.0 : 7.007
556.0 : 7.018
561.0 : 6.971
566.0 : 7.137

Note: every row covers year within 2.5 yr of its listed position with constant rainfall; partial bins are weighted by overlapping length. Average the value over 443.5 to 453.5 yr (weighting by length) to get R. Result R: 5.9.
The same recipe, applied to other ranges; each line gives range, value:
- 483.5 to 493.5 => 6.39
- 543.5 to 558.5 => 7.07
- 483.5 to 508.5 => 6.37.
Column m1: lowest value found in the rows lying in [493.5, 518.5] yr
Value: 6.246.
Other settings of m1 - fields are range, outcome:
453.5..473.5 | 5.786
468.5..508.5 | 5.938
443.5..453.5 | 5.84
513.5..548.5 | 6.496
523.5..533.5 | 6.611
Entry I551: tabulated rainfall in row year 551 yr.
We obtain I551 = 7.007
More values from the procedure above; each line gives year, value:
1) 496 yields 6.307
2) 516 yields 6.496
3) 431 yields 5.77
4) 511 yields 6.508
